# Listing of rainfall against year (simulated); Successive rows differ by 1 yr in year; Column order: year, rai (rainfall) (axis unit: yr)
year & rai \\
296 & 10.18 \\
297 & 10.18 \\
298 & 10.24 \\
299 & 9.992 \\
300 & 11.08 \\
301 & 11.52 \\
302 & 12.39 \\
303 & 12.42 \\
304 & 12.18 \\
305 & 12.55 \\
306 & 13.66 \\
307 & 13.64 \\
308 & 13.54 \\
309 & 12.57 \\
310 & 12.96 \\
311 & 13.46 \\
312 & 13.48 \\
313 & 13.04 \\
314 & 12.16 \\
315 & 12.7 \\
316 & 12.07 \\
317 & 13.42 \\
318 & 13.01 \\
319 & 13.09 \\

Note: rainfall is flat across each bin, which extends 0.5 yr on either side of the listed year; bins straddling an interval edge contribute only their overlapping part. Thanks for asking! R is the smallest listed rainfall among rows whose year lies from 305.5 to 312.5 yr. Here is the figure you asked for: 12.57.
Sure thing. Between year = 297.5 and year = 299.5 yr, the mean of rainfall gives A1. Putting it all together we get 10.1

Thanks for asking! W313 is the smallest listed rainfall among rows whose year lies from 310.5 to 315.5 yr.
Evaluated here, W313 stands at 12.16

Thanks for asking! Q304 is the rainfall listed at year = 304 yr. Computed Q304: 12.18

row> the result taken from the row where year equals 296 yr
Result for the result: 10.18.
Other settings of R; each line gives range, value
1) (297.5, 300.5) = 9.992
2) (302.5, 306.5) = 12.18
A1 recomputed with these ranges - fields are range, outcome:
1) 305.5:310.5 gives 13.3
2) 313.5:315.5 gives 12.4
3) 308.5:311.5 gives 13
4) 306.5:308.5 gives 13.6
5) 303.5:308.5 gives 13.1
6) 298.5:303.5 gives 11.5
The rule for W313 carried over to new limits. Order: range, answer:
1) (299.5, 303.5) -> 11.08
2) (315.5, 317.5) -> 12.07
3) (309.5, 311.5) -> 12.96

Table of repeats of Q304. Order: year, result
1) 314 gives 12.16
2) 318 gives 13.01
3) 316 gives 12.07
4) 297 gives 10.18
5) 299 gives 9.992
